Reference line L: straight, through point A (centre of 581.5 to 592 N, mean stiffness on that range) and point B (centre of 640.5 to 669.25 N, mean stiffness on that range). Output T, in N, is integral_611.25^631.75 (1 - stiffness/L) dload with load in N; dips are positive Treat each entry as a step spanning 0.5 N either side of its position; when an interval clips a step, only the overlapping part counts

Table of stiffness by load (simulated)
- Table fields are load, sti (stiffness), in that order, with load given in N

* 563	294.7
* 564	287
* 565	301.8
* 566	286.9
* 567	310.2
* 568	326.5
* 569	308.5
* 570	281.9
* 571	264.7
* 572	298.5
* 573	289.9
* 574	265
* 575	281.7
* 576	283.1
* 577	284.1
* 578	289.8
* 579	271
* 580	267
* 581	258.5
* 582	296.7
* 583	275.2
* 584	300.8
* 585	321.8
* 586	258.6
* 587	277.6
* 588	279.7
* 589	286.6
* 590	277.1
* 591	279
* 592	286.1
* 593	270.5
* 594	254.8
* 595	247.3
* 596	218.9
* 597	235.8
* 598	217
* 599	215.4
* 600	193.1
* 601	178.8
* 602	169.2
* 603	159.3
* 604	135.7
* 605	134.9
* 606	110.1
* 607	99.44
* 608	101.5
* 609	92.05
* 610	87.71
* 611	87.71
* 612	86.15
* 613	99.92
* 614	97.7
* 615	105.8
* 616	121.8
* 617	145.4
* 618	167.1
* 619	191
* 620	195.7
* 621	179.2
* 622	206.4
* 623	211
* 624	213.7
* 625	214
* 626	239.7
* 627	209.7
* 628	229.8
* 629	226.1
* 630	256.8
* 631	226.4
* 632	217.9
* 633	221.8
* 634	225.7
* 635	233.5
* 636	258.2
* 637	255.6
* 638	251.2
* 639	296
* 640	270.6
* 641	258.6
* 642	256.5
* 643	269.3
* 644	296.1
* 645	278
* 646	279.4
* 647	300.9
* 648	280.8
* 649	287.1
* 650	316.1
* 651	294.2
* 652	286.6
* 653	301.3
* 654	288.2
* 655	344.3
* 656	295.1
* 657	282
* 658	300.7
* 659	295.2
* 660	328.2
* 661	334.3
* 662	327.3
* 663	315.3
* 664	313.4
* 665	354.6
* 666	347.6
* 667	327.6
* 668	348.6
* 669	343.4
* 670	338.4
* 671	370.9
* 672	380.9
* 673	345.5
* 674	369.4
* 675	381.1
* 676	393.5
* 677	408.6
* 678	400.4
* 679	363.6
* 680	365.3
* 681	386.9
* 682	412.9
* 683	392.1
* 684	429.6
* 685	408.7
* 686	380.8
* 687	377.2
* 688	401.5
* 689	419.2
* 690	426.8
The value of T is 7.99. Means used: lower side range 285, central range 180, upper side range 305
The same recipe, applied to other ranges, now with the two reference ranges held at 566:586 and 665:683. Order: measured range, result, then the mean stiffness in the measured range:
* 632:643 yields 2.8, 252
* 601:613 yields 7.5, 117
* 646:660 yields 2.1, 298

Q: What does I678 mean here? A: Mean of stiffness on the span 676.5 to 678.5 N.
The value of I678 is 404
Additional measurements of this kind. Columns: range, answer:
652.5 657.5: 302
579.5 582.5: 274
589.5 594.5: 274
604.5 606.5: 122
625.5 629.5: 226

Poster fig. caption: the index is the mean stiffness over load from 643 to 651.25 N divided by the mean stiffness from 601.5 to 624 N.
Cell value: 2.1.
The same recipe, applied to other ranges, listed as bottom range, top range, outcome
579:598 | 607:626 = 0.54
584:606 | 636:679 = 1.37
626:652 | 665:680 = 1.41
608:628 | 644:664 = 1.94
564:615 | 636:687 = 1.43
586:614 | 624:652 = 1.37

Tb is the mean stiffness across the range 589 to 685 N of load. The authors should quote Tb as 259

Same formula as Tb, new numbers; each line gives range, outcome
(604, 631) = 159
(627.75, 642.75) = 246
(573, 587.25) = 281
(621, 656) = 258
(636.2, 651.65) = 279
